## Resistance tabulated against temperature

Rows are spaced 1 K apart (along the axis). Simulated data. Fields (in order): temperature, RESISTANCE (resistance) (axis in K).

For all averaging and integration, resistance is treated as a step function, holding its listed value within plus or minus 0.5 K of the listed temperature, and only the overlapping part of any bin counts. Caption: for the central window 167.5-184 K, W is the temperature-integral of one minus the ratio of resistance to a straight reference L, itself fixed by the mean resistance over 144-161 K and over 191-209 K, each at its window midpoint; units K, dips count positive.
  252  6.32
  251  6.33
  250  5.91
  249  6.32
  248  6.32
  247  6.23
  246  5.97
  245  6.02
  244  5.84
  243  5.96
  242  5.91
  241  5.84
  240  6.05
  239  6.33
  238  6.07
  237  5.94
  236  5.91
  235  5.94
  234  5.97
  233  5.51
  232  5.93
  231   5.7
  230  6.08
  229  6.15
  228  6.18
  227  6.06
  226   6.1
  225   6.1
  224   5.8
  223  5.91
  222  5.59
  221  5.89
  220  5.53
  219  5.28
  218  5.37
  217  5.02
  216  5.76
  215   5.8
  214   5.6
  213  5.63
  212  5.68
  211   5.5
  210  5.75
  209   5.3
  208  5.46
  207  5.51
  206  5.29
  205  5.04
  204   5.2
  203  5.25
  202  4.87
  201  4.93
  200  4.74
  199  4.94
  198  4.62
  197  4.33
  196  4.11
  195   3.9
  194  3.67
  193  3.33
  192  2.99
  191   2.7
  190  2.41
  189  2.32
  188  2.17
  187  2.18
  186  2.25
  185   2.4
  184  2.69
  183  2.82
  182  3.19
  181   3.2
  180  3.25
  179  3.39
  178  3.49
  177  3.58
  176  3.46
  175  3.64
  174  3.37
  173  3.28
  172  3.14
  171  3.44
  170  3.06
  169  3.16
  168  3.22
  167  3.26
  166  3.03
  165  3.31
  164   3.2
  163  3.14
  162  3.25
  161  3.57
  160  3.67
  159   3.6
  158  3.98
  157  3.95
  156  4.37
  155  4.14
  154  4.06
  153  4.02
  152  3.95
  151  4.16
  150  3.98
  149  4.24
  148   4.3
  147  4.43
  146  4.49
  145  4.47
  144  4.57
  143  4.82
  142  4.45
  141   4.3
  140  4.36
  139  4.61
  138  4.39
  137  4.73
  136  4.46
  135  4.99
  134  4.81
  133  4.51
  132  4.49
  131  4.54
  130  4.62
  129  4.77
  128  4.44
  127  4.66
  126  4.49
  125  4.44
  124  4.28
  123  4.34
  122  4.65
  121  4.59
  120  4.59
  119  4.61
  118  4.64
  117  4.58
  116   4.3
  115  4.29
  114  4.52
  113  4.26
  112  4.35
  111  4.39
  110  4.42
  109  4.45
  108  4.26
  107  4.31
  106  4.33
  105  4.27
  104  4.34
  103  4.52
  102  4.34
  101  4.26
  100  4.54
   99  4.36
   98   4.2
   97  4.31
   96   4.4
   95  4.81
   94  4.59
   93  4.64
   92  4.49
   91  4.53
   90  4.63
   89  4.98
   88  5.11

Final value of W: 4.0 K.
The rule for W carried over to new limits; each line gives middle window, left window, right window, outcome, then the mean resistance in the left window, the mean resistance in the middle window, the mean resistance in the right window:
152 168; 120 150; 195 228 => 3.9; 4.52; 3.63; 5.36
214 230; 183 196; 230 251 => -3.1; 2.81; 5.77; 5.99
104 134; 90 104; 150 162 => -1.5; 4.46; 4.47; 3.92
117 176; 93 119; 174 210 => 0.5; 4.41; 4.1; 3.81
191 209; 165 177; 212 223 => 0.7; 3.29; 4.57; 5.57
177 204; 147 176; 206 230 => 7.0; 3.64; 3.5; 5.69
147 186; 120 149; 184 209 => 6.8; 4.53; 3.49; 3.94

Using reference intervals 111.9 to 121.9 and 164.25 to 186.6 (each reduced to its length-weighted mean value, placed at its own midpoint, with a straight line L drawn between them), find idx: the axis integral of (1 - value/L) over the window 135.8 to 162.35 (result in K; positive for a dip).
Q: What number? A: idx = -3.1 K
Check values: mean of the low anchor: 4.49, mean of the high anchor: 3.16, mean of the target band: 4.2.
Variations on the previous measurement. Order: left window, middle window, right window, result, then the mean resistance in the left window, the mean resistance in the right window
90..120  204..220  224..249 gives 0.7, 4.43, 6.01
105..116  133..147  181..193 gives -3.4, 4.35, 2.62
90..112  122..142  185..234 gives 0.1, 4.42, 4.89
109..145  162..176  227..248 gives 5.0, 4.52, 5.99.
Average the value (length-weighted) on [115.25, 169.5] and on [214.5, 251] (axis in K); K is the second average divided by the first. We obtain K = 1.4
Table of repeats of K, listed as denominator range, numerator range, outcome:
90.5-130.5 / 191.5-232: 1.18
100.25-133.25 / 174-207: 0.82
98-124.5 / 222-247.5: 1.35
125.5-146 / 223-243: 1.31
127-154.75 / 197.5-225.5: 1.22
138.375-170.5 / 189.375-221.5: 1.24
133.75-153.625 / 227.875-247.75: 1.35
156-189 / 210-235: 1.80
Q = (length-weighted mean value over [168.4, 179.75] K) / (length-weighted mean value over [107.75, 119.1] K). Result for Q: 0.76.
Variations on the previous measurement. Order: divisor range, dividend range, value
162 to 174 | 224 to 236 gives 1.86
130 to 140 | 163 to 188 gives 0.68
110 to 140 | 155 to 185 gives 0.74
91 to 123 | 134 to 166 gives 0.93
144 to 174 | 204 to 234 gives 1.52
